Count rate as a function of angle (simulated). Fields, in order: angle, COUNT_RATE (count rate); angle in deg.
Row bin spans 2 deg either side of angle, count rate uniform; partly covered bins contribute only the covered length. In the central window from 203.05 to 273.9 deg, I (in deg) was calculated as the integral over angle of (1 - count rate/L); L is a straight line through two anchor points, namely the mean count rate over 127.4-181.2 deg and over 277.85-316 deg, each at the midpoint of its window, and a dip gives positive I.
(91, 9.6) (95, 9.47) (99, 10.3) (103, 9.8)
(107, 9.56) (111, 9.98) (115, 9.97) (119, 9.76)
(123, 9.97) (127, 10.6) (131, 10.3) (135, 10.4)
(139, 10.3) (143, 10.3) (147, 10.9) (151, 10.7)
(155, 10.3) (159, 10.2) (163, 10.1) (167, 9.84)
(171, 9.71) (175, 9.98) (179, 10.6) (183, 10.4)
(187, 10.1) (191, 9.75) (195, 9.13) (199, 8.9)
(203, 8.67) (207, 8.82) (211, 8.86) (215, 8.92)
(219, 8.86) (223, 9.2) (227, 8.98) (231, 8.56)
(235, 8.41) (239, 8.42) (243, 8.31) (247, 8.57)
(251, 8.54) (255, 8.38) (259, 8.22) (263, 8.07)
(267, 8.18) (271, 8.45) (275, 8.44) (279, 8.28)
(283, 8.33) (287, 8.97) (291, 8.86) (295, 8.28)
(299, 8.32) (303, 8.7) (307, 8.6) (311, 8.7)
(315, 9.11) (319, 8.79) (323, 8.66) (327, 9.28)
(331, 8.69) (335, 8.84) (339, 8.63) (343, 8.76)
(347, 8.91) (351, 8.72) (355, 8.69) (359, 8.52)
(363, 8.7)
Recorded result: 5.52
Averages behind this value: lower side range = 10.3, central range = 8.57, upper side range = 8.61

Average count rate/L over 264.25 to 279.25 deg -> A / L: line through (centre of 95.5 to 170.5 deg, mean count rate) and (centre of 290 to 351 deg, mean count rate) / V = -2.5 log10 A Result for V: 0.10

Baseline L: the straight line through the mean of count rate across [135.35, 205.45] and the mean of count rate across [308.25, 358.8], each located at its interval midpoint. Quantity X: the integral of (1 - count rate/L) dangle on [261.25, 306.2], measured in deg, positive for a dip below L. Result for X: 3.50 deg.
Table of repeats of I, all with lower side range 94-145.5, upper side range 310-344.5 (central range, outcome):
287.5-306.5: 0.9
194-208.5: 1.1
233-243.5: 1.1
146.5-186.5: -1.8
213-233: 1.2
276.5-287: 0.8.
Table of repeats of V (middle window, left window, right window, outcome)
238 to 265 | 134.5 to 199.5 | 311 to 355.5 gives 0.13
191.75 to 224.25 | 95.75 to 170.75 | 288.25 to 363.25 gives 0.08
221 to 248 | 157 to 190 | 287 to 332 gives 0.10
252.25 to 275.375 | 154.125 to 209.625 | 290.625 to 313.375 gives 0.08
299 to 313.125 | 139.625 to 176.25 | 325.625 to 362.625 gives 0.06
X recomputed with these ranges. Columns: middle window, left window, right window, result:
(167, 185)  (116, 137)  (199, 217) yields -1.49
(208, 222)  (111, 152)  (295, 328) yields 0.98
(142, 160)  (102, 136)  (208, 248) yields -1.60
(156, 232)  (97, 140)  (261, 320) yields -0.53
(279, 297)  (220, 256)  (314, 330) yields 0.47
